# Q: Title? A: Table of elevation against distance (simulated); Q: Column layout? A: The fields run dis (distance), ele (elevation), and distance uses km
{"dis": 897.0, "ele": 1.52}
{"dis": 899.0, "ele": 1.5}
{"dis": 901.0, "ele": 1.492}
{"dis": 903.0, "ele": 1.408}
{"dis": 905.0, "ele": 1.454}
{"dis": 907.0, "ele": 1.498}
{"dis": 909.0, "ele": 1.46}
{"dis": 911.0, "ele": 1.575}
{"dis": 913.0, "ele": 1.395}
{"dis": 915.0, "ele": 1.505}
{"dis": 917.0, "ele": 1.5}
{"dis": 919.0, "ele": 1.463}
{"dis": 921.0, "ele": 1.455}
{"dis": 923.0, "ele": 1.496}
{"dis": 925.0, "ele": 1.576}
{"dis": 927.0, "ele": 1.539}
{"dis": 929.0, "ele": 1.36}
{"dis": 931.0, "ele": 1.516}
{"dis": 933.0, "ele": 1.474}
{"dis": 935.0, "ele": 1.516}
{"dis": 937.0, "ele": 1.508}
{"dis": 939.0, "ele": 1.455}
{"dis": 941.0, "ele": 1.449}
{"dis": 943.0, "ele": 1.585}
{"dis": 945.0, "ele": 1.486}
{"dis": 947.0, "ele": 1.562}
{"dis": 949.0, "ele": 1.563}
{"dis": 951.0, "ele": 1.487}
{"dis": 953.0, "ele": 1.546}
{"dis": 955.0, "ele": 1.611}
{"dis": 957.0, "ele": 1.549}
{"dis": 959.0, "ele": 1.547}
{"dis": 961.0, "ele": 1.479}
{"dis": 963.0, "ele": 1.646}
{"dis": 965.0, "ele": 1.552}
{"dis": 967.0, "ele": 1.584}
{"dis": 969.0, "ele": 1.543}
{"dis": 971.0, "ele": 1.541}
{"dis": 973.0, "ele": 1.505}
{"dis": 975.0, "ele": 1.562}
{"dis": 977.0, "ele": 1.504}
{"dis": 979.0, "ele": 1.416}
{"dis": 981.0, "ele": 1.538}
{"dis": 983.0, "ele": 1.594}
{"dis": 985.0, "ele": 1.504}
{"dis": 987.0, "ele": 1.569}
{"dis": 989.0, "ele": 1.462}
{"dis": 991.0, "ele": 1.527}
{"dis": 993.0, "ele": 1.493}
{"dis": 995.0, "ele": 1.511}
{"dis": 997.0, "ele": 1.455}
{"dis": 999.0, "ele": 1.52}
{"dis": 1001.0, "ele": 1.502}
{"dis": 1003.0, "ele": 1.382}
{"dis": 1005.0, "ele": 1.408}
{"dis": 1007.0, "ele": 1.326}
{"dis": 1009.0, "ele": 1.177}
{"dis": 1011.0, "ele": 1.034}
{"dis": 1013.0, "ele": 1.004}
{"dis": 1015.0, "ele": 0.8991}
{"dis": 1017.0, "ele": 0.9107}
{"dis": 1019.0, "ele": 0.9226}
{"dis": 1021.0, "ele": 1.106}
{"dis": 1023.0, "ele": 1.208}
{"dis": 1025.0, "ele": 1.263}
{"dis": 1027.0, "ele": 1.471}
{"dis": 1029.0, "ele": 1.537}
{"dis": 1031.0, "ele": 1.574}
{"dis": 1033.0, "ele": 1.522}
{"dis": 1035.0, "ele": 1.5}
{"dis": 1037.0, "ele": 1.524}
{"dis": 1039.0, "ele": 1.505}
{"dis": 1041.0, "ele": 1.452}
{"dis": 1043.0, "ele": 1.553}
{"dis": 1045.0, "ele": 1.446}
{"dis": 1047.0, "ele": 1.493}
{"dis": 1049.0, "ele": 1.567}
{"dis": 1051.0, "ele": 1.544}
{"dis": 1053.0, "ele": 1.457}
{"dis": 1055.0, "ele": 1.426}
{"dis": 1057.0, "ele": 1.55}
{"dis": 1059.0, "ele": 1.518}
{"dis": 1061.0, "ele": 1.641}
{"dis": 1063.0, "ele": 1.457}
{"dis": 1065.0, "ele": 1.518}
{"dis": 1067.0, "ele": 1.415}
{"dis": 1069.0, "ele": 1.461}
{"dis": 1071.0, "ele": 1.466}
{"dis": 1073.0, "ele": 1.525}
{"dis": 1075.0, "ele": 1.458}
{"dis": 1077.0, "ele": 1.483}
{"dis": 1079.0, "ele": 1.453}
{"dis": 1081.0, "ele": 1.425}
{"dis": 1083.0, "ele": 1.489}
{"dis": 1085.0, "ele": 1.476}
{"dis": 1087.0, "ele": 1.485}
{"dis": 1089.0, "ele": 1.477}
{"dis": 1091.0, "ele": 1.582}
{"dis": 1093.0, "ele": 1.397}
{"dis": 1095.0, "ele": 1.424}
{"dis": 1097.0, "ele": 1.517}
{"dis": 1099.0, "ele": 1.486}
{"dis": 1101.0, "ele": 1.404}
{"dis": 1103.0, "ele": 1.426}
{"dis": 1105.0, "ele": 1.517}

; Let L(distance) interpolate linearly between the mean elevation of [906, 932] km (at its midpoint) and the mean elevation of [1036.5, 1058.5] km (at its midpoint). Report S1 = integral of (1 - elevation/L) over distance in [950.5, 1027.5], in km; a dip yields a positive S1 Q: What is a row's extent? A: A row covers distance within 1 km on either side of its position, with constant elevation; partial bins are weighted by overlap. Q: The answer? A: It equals 4.6 km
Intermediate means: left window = 1.49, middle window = 1.41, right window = 1.5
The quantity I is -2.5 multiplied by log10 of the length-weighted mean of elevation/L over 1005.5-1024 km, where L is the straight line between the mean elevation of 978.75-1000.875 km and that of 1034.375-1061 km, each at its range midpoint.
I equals 0.37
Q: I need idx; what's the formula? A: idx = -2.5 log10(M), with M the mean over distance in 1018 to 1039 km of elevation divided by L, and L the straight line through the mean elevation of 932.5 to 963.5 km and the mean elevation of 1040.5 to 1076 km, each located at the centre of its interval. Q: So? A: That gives 0.103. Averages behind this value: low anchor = 1.53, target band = 1.37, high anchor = 1.5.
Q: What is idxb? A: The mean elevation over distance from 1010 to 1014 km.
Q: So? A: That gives 1.02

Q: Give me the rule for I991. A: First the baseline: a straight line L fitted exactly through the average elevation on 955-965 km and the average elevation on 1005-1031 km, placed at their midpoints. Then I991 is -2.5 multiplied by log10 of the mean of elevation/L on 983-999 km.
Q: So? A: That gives -0.12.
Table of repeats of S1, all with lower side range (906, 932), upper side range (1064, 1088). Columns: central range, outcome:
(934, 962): -0.8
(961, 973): -0.6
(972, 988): -0.5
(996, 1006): 0.2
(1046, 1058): -0.3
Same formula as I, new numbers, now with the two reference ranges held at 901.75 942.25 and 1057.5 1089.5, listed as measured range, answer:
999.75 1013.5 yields 0.16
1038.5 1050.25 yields -0.01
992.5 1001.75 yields -0.01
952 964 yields -0.06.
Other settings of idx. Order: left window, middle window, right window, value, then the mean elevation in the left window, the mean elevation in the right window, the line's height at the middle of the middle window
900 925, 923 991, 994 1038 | -0.089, 1.48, 1.31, 1.41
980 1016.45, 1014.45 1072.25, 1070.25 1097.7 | 0.012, 1.38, 1.48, 1.43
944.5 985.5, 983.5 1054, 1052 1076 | 0.098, 1.54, 1.49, 1.51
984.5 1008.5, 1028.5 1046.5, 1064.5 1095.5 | -0.032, 1.46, 1.47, 1.47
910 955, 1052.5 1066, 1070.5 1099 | -0.022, 1.5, 1.48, 1.48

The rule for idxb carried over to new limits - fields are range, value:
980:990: 1.53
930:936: 1.5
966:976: 1.55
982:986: 1.55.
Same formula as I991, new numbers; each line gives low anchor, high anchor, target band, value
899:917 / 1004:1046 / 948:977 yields -0.114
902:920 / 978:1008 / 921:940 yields -0.012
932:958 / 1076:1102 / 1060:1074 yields -0.015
